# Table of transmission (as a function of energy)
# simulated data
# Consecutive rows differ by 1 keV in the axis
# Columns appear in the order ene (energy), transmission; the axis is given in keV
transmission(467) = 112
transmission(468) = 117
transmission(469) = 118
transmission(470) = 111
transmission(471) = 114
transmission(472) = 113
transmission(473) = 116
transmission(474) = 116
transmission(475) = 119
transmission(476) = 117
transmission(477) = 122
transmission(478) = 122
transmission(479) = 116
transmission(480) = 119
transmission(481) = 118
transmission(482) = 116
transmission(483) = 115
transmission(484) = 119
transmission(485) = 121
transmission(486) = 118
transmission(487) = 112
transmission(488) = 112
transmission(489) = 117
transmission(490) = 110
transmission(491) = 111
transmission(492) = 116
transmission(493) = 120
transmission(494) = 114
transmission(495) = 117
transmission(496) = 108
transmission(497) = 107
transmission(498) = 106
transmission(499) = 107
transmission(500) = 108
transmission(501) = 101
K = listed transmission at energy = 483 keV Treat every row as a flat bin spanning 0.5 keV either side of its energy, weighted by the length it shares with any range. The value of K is 115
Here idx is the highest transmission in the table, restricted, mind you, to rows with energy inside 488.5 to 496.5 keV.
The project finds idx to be 120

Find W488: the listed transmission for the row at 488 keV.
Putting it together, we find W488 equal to 112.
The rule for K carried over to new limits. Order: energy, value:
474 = 116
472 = 113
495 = 117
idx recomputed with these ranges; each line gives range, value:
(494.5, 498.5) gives 117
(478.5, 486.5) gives 121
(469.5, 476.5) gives 119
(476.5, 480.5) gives 122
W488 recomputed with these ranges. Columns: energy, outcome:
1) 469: 118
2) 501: 101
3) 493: 120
